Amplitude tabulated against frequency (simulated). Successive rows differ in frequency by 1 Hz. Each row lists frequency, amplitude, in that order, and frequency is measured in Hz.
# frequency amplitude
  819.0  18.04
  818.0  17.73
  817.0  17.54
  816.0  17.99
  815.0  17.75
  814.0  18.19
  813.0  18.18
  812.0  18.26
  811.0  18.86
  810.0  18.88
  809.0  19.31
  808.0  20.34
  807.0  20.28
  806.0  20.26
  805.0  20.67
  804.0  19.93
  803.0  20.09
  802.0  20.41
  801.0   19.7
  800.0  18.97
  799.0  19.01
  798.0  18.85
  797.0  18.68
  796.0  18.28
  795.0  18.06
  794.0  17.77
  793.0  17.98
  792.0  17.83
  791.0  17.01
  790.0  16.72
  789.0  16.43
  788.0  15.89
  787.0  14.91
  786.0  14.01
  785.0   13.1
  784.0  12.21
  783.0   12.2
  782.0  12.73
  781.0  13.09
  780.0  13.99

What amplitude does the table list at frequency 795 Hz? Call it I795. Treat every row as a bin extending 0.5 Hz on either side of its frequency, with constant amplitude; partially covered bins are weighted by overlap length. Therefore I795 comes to 18.06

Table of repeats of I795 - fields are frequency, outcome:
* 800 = 18.97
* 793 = 17.98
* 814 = 18.19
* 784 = 12.21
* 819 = 18.04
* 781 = 13.09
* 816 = 17.99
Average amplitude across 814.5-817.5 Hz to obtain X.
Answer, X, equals 17.8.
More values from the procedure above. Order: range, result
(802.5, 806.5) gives 20.2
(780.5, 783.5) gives 12.7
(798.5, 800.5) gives 19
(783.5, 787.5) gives 13.6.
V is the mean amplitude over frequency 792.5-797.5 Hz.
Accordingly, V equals 18.2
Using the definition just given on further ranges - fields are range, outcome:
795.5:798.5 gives 18.6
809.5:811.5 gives 18.9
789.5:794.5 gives 17.5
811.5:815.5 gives 18.1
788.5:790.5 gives 16.6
